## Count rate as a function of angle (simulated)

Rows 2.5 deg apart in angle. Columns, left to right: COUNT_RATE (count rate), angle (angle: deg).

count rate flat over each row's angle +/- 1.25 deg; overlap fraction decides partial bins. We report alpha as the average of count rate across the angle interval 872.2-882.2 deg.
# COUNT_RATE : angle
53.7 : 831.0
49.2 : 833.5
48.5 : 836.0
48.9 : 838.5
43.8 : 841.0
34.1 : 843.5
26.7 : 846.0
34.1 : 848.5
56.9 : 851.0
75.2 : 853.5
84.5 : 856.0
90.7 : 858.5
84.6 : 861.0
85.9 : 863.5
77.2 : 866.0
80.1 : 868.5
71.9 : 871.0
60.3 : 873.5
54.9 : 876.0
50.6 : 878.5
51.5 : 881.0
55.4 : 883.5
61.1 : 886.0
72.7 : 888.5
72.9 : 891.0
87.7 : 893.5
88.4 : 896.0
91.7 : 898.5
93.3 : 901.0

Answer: 54.4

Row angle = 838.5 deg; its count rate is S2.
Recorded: 48.9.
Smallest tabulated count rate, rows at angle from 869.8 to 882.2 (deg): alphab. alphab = 50.6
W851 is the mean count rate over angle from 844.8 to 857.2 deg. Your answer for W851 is 55.5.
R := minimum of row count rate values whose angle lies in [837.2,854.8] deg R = 26.7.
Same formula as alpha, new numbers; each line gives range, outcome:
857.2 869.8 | 83.7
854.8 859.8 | 87.6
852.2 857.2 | 79.6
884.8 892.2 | 68.9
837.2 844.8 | 42.2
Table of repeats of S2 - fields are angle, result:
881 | 51.5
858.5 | 90.7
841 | 43.8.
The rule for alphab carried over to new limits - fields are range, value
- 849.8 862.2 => 56.9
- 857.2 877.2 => 54.9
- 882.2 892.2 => 55.4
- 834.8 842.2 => 43.8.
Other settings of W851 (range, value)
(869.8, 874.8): 65.9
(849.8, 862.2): 78.4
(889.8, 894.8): 80.5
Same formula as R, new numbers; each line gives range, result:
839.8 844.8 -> 34.1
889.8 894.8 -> 72.9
